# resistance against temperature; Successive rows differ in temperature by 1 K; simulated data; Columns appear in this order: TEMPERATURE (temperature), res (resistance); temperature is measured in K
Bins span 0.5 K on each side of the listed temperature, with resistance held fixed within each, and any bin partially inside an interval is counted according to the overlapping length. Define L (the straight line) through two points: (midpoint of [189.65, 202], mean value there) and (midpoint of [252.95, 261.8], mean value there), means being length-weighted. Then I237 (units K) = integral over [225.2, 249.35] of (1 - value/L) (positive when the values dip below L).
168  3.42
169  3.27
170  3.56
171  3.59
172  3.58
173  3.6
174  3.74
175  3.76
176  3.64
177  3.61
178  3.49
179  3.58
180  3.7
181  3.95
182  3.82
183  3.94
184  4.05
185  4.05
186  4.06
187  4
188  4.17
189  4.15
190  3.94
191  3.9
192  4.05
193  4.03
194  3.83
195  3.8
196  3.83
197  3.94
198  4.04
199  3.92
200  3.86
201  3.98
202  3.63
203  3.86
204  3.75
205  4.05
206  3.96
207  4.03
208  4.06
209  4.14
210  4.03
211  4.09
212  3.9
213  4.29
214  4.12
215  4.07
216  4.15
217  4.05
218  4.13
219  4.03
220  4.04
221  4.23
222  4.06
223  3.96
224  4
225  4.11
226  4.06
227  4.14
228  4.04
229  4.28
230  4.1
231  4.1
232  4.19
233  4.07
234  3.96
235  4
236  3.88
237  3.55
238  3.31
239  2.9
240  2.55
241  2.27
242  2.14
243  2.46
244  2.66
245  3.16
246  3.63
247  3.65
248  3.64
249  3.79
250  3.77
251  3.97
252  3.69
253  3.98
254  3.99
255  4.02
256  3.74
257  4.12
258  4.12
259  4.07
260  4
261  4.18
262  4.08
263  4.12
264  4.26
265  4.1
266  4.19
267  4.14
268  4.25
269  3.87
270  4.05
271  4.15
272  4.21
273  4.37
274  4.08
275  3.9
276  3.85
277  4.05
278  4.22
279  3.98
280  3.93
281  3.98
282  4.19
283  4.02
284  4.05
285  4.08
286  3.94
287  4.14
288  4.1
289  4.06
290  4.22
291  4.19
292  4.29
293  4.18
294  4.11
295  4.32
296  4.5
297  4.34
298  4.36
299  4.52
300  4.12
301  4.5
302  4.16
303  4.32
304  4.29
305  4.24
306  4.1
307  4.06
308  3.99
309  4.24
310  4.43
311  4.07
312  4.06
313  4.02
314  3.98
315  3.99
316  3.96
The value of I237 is 2.80 K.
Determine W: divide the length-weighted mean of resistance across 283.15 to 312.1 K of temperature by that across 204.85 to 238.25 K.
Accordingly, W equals 1.04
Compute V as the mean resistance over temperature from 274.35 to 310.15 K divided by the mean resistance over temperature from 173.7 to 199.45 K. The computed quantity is 1.07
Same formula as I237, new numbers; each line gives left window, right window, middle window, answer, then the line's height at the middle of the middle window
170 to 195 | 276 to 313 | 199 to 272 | 2.36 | 3.99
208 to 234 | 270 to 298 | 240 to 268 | 2.87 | 4.11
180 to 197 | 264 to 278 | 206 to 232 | -0.47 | 4.02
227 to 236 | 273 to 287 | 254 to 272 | -0.15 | 4.05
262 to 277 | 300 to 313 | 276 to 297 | 0.11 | 4.15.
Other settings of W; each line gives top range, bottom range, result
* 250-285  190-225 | 1.01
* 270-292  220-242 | 1.08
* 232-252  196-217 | 0.84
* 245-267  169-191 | 1.04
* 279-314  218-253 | 1.14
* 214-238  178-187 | 1.04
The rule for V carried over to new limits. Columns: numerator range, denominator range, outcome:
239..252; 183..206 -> 0.80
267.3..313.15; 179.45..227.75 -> 1.04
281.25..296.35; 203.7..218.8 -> 1.02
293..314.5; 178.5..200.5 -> 1.07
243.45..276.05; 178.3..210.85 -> 1.00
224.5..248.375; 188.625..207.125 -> 0.90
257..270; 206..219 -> 1.01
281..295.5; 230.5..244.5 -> 1.26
